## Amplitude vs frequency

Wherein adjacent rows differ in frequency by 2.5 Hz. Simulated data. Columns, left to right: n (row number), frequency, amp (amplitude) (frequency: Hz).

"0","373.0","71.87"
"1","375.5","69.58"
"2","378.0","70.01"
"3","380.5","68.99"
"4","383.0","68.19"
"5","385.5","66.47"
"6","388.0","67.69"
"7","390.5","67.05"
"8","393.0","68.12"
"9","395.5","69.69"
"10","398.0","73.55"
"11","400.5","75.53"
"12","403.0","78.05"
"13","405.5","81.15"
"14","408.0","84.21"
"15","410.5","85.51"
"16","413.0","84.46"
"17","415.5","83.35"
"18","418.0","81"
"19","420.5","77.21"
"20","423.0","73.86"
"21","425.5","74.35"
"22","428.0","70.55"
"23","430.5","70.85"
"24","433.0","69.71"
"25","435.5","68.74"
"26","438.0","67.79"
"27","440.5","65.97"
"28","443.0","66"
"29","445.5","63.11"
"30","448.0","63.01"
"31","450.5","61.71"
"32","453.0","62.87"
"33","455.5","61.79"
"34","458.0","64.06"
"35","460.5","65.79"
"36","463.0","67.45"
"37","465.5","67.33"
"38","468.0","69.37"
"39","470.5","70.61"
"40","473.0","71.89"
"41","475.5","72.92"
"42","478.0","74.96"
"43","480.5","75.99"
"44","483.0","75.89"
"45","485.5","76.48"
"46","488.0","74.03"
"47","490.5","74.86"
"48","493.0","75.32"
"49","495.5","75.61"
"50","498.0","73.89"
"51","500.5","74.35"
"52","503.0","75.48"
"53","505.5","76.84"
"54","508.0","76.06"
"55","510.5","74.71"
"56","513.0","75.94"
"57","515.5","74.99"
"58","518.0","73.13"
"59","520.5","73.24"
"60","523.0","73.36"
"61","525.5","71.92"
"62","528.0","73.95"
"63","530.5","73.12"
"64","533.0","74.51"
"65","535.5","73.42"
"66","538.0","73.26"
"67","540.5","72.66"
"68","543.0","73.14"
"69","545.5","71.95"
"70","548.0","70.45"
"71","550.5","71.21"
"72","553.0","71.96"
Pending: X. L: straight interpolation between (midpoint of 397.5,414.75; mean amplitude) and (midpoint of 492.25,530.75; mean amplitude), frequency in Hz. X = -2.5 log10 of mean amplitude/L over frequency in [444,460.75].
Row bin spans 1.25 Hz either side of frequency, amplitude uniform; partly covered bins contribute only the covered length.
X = 0.23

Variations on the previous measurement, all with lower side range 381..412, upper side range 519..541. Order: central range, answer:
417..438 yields 0.01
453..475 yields 0.10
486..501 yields -0.02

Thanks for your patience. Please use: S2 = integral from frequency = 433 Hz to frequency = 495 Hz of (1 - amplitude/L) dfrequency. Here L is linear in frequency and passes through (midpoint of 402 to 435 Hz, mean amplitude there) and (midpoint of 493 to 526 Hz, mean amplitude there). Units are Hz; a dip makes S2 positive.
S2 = 5.7 Hz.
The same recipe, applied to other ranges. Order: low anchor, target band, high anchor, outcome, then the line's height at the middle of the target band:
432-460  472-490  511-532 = -1.46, 69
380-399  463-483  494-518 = 0.41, 73.3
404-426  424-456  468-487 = 4.59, 78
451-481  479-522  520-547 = -2.62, 70.8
